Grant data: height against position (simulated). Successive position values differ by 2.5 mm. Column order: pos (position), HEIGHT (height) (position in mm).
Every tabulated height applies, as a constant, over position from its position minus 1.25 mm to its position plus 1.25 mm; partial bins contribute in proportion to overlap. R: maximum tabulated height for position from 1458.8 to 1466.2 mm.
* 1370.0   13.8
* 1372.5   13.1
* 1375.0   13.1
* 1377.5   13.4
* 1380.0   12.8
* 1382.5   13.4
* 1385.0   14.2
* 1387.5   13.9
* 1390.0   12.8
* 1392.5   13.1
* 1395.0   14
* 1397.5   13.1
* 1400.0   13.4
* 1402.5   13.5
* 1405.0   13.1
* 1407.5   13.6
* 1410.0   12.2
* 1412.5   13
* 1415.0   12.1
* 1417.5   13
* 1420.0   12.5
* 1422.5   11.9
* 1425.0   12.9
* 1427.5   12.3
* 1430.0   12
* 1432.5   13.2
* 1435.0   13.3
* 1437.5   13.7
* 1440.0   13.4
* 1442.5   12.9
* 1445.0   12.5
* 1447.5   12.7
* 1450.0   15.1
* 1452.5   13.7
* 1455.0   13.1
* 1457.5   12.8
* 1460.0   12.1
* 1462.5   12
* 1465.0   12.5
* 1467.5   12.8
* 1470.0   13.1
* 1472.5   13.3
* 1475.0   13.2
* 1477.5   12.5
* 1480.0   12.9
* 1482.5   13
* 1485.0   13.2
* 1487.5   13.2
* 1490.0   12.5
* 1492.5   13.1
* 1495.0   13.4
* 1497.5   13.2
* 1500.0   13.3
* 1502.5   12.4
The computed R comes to 12.5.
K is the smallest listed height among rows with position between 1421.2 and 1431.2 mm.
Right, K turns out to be 11.9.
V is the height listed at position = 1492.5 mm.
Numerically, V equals 13.1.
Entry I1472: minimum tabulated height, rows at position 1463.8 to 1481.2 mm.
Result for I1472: 12.5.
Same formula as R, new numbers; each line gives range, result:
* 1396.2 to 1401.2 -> 13.4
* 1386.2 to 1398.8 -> 14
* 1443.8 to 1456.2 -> 15.1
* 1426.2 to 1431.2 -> 12.3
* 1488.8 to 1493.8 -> 13.1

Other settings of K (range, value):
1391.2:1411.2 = 12.2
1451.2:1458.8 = 12.8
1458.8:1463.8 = 12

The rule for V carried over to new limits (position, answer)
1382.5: 13.4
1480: 12.9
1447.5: 12.7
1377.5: 13.4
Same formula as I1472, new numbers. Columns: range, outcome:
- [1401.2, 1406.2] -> 13.1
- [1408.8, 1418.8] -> 12.1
